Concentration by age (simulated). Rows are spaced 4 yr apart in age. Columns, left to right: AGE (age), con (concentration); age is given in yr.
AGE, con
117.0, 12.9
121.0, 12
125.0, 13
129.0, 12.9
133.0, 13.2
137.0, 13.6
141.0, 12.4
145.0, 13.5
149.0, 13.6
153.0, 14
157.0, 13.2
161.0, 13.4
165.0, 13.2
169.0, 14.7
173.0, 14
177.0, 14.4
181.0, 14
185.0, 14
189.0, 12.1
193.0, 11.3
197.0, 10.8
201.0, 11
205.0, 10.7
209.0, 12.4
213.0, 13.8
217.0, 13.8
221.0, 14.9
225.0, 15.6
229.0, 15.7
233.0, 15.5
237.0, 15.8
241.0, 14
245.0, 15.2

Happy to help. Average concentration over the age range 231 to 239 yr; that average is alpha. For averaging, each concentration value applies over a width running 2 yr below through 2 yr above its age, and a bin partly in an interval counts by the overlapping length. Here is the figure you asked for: 15.7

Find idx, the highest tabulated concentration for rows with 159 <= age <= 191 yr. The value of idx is 14.7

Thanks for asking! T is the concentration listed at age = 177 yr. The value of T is 14.4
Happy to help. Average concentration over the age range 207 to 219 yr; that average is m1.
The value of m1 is 13.3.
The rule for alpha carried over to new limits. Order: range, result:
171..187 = 14.1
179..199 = 12.4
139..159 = 13.3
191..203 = 11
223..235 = 15.6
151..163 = 13.5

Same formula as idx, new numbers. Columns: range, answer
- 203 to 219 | 13.8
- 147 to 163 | 14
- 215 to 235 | 15.7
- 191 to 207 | 11.3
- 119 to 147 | 13.6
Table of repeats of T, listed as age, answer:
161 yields 13.4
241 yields 14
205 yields 10.7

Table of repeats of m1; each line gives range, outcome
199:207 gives 10.8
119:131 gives 12.6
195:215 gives 11.7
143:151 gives 13.6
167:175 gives 14.3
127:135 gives 13.1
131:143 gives 13.1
